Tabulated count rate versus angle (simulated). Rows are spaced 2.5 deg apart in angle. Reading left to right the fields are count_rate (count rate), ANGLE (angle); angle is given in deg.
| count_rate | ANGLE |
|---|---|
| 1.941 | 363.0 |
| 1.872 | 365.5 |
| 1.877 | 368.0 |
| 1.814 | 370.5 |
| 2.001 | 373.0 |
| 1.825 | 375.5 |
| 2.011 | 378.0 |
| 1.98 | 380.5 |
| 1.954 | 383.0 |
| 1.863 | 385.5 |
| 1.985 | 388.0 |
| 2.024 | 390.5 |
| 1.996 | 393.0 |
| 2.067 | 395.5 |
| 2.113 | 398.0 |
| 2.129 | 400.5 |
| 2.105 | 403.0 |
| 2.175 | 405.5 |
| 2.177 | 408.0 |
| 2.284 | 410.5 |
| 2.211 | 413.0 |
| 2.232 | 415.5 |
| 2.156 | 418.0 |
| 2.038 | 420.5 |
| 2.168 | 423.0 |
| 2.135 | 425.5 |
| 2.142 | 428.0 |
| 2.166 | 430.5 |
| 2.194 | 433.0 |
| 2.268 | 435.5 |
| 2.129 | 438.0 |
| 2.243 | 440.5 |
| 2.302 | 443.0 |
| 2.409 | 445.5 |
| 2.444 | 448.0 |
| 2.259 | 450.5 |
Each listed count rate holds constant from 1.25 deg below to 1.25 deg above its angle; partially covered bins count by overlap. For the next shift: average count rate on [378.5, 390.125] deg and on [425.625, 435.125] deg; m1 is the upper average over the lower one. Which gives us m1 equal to 1.11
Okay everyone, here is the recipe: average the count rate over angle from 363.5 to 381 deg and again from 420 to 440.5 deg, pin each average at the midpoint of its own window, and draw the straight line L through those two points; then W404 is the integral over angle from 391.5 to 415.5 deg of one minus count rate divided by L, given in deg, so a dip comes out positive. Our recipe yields -1.1 deg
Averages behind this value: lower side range 1.91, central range 2.14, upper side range 2.16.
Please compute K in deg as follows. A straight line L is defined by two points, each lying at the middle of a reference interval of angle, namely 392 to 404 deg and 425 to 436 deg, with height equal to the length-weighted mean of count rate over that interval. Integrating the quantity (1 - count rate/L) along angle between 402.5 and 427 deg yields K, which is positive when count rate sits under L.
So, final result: -0.4 deg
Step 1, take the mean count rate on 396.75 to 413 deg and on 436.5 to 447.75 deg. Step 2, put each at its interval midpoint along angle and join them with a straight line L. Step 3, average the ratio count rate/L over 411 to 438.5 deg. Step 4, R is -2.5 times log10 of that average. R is 0.03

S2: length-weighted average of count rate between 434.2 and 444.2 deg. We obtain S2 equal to 2.23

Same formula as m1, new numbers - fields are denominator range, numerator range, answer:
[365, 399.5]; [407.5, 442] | 1.11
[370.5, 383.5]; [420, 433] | 1.10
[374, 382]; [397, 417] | 1.12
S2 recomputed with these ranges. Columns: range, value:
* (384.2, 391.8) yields 1.96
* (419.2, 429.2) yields 2.12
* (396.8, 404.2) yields 2.12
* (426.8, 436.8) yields 2.19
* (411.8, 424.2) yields 2.16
